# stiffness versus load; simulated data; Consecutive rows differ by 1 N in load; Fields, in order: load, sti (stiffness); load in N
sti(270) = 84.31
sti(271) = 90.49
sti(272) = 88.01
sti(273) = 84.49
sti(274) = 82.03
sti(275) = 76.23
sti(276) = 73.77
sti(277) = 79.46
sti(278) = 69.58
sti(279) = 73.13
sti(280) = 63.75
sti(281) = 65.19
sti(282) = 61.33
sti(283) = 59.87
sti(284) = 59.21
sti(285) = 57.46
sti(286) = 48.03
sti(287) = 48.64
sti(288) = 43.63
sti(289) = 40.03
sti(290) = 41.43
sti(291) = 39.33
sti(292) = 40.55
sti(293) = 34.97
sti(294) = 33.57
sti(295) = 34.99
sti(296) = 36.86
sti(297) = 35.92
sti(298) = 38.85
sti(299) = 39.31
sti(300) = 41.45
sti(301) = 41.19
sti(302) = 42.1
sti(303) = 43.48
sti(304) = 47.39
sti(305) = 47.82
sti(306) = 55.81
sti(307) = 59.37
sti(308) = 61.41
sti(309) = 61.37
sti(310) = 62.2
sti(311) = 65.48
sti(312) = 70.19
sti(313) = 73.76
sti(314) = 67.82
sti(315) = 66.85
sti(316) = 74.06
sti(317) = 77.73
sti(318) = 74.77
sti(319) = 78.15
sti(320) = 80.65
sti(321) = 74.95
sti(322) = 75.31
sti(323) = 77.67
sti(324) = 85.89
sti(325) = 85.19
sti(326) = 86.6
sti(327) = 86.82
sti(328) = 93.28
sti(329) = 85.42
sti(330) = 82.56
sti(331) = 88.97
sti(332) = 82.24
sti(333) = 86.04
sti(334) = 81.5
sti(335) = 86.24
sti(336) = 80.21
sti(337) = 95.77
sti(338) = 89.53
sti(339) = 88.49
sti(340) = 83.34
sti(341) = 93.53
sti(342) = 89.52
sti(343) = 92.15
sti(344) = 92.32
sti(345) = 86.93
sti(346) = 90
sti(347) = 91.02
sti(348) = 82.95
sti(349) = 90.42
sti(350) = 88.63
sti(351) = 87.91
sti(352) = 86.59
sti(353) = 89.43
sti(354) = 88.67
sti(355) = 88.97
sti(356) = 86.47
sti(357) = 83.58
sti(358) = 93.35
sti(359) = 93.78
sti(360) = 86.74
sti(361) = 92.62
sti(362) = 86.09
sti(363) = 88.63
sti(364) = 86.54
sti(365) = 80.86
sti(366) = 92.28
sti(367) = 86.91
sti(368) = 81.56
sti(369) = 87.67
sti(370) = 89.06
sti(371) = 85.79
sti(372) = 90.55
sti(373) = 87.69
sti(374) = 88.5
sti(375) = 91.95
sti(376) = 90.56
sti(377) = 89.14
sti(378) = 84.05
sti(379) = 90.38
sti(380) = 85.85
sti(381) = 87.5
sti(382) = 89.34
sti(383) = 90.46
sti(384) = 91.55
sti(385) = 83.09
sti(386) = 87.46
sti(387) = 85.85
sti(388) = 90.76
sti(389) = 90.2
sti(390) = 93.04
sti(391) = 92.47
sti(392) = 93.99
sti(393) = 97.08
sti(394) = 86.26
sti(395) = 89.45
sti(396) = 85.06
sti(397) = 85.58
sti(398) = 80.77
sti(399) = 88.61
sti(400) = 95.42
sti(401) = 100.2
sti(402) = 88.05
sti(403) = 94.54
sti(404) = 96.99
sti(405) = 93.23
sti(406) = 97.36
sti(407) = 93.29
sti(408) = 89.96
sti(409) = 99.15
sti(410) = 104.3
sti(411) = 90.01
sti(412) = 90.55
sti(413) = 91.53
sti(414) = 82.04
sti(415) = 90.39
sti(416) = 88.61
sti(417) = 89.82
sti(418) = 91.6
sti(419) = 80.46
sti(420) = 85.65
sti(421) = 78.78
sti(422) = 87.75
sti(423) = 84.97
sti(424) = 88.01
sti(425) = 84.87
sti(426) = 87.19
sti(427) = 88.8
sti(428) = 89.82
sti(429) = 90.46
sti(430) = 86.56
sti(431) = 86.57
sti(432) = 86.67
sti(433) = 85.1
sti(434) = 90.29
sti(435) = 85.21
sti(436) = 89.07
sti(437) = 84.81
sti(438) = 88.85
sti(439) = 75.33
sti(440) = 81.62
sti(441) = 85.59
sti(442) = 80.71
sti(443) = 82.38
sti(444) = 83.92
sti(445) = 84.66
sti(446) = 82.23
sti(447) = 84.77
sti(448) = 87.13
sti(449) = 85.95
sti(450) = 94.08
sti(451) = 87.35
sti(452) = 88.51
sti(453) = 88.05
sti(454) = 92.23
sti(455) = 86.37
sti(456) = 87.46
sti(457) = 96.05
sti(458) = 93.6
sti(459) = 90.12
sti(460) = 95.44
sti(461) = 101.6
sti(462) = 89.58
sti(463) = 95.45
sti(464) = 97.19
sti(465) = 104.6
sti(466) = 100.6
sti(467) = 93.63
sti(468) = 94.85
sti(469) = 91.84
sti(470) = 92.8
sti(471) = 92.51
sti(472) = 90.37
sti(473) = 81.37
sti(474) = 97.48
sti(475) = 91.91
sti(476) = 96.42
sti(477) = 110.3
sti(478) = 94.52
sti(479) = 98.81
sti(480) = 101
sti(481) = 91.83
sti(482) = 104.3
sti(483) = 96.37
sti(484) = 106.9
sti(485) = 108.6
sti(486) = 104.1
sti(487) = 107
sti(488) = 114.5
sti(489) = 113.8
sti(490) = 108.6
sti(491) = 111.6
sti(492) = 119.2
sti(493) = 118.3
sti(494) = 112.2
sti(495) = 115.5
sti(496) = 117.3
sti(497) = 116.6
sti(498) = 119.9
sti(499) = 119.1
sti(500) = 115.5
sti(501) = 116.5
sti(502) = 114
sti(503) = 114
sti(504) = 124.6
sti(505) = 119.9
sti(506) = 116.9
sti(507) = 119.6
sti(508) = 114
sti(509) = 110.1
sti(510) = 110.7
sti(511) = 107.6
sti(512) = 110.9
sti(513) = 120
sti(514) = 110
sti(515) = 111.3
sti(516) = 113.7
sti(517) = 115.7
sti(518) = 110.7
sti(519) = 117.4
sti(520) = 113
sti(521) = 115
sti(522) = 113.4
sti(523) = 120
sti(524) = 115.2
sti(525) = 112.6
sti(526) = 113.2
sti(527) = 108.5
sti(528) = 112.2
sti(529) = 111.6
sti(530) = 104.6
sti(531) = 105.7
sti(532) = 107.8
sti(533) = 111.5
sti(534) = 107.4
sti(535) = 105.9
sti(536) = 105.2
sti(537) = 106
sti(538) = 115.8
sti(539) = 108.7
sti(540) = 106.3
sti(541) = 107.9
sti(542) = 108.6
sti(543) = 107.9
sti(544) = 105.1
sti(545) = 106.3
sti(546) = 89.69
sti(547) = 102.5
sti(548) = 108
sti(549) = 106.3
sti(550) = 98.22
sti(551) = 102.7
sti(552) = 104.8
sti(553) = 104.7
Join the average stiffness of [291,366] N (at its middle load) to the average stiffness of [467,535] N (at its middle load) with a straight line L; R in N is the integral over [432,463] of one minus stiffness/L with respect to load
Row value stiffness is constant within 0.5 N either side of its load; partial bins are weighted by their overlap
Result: 3.3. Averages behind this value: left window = 74.2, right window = 109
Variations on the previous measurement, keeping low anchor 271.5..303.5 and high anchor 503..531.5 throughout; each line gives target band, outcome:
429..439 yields 0.57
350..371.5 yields -4.46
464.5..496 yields 0.49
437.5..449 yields 1.31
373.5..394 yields -2.82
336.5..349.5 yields -4.12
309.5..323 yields -2.52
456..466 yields 0.31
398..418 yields -1.76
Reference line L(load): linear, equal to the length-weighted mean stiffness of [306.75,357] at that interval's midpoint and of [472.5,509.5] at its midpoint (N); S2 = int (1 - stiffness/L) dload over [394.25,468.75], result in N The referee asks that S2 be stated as 7.2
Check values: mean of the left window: 82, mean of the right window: 109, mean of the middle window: 89.4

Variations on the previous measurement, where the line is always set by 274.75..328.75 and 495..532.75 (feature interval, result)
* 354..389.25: -4.6 N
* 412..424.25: 0.4 N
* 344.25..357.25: -2.7 N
